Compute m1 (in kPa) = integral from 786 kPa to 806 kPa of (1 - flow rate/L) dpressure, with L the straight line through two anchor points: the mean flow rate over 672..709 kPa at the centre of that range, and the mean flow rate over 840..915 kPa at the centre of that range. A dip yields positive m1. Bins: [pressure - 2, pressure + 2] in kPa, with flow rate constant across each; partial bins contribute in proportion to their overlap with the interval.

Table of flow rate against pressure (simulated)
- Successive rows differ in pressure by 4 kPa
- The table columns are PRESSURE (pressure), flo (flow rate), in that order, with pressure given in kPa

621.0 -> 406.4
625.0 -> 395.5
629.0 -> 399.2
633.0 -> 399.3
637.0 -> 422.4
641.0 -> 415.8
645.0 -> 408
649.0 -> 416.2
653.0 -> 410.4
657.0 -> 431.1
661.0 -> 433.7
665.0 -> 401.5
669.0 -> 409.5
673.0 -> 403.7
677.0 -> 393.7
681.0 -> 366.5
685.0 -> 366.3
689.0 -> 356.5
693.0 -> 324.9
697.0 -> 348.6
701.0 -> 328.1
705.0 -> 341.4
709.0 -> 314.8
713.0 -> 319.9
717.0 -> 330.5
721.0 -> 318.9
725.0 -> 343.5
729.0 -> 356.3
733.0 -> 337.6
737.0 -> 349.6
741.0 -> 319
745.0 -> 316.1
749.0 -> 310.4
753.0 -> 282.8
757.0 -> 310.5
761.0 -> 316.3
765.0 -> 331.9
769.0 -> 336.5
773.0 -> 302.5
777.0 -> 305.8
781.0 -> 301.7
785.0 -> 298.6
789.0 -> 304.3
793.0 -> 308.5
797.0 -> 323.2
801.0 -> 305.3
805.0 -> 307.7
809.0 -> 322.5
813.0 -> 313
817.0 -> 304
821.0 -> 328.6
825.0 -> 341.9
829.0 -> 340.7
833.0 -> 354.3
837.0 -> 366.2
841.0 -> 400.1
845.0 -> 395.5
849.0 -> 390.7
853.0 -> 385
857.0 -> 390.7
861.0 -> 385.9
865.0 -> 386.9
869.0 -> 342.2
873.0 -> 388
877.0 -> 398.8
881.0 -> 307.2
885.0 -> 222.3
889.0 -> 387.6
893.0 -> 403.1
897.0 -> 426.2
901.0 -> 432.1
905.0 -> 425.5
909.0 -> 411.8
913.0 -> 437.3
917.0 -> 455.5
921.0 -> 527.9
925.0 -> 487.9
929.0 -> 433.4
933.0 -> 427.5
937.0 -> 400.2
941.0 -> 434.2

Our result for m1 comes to 3.4 kPa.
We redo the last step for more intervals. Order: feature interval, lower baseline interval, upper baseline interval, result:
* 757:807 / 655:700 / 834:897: 8.65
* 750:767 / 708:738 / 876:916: 1.70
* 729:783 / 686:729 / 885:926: 5.84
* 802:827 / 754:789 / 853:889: 0.91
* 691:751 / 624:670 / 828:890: 9.88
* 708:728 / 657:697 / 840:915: 2.97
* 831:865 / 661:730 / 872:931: 1.07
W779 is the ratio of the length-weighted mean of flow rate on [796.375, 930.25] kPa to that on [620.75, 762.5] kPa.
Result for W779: 1.04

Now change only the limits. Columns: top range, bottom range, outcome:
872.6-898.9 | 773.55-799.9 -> 1.17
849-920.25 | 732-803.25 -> 1.24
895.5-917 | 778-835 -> 1.35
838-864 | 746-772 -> 1.24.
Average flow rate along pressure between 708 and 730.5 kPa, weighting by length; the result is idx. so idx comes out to 331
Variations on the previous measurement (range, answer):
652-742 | 361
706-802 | 319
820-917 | 379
